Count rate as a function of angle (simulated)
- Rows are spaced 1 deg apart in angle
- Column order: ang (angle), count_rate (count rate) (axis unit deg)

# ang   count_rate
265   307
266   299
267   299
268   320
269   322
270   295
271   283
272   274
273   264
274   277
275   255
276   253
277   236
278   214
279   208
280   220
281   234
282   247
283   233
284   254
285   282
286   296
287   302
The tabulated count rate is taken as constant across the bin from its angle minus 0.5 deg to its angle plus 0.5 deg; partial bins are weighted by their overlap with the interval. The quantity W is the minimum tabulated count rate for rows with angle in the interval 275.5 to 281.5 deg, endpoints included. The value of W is 208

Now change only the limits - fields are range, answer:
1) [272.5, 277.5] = 236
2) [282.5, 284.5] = 233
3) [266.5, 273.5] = 264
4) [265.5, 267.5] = 299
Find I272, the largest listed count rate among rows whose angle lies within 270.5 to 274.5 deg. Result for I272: 283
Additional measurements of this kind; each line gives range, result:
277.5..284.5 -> 254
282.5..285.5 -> 282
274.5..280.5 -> 255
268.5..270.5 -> 322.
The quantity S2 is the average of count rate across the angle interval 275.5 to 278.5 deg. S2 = 234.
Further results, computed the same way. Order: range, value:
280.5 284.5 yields 242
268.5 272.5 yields 294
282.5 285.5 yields 256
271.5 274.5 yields 272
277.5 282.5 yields 225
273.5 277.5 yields 255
